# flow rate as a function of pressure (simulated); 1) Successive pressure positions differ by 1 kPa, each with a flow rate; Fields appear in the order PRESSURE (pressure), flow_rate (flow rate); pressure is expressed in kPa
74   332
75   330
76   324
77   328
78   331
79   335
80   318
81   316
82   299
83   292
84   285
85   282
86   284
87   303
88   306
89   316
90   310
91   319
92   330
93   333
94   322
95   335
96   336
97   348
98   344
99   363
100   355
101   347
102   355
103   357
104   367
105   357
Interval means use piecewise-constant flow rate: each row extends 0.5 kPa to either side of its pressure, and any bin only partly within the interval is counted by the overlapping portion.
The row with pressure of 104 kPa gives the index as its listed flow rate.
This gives 367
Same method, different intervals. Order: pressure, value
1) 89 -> 316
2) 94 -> 322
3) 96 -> 336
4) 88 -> 306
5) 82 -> 299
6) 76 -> 324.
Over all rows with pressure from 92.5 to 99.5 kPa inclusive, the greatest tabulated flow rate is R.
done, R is 363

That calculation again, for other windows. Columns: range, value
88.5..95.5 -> 335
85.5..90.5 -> 316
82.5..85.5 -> 292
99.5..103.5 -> 357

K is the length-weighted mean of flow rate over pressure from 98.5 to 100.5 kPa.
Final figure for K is 359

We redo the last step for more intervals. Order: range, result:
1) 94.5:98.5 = 341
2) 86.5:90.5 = 309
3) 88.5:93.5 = 322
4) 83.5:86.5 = 284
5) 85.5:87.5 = 294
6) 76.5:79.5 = 331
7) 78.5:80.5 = 326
